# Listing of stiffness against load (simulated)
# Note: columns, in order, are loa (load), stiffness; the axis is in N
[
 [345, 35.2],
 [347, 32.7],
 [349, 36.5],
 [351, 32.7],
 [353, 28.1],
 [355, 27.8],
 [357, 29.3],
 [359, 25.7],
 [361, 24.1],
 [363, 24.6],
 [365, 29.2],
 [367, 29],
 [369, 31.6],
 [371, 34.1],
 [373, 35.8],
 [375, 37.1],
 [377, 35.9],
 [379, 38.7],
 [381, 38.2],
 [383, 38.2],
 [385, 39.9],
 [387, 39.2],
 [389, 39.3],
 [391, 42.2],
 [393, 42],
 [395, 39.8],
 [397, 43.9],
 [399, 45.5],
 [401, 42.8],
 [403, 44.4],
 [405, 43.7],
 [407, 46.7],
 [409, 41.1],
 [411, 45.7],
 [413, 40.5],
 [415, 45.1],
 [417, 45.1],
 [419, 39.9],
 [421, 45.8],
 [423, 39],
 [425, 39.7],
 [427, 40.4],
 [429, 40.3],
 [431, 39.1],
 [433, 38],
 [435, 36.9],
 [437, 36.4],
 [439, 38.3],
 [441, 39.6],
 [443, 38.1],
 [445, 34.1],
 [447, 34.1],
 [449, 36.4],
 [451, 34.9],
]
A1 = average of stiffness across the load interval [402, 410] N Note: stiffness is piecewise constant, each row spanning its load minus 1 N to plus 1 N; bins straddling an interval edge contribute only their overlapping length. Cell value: 44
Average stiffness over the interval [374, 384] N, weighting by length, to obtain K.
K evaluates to 37.6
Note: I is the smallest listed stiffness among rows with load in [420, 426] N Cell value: 39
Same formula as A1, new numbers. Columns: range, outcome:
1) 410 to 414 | 43.1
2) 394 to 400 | 43.1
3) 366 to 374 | 32.6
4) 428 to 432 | 39.7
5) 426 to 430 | 40.3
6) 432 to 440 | 37.4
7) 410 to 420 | 43.3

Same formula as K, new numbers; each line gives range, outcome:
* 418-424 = 41.6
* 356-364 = 25.9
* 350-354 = 30.4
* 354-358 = 28.6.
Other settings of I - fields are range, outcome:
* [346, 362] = 24.1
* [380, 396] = 38.2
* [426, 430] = 40.3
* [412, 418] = 40.5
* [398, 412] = 41.1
